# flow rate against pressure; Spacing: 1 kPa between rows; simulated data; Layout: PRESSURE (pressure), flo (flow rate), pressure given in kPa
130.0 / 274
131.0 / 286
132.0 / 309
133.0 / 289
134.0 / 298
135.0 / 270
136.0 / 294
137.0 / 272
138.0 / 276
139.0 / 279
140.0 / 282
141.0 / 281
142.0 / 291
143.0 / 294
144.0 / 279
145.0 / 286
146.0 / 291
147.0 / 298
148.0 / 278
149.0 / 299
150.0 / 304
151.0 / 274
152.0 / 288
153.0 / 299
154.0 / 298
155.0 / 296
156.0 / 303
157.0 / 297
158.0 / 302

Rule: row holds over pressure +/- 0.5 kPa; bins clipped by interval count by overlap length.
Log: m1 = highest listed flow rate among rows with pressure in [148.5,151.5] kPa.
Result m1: 304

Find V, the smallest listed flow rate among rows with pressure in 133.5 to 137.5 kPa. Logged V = 270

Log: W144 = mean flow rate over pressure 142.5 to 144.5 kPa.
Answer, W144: 286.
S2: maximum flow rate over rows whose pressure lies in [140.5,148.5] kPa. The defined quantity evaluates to 298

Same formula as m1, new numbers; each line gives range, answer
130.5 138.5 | 309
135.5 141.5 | 294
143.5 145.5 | 286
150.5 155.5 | 299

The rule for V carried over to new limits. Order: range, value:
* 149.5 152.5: 274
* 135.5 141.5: 272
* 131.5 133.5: 289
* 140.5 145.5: 279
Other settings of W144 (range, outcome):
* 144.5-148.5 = 288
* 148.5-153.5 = 293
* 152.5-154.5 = 298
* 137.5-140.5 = 279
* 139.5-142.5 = 285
